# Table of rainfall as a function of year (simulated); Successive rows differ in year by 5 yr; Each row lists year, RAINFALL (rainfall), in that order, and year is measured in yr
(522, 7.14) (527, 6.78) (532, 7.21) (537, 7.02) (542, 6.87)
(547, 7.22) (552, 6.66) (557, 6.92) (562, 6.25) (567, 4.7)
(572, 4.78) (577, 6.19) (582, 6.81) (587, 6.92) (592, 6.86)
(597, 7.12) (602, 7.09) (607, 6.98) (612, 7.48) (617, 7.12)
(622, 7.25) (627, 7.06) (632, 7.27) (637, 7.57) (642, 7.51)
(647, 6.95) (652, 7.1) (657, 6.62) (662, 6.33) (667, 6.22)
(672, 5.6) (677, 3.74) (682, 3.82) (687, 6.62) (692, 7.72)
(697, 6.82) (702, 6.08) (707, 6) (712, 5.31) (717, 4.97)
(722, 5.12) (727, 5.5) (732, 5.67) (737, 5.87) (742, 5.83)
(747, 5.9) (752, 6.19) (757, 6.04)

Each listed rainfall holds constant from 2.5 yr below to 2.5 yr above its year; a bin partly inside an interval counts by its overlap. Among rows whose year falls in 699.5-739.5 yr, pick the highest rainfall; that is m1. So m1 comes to 6.08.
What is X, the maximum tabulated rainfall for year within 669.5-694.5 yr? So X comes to 7.72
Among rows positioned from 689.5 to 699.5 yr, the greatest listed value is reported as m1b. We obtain 7.72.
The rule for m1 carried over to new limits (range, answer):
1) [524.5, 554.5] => 7.22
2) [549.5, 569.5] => 6.92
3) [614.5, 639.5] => 7.57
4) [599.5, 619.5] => 7.48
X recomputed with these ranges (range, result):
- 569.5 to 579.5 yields 6.19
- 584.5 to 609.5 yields 7.12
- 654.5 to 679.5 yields 6.62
